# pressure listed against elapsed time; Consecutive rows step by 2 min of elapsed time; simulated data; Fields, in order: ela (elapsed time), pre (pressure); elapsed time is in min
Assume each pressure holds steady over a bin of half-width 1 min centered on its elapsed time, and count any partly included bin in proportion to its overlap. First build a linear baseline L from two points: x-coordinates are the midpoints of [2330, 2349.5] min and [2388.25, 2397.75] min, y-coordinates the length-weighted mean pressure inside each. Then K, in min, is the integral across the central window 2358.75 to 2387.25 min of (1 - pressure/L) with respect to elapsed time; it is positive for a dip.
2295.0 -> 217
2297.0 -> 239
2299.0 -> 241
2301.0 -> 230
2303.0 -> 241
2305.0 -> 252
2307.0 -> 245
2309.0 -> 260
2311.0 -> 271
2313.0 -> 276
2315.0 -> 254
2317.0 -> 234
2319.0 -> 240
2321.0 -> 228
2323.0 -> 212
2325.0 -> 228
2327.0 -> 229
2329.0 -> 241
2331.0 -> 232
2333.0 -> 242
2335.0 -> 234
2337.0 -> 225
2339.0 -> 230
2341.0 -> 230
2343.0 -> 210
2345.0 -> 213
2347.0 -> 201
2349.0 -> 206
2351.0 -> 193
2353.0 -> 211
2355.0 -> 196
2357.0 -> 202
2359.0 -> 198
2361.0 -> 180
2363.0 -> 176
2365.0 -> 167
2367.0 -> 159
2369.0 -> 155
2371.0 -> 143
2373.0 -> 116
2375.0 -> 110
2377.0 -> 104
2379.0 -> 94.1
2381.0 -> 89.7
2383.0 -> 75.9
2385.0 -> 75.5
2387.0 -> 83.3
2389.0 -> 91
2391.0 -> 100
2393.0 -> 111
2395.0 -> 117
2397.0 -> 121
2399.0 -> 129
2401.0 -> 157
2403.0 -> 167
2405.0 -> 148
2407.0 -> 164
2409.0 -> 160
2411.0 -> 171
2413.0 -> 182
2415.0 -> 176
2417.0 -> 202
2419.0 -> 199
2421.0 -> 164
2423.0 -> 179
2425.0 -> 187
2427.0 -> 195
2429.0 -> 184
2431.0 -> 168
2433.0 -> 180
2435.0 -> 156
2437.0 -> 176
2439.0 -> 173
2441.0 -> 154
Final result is 4.9 min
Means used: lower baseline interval 223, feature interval 128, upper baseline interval 108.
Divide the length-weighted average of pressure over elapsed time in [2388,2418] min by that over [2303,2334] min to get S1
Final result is 0.60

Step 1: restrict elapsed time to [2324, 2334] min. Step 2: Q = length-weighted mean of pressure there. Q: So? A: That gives 234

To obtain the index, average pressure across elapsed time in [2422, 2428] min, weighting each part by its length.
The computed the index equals 187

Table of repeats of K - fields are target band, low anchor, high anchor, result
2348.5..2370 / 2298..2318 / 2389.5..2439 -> 2.3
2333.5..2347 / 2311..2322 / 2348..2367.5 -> -0.5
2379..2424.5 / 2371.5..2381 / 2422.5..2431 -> 3.1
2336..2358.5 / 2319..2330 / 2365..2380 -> -3.7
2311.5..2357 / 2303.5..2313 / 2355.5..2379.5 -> -3.2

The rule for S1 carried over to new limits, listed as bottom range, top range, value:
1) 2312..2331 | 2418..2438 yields 0.75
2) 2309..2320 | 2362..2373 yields 0.61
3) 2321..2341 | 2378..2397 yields 0.41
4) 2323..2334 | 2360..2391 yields 0.52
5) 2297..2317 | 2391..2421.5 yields 0.62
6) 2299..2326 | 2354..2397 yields 0.53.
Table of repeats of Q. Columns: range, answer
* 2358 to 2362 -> 189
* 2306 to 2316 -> 261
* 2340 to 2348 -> 214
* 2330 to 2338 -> 233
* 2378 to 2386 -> 83.8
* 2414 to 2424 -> 184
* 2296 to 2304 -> 238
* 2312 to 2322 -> 246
